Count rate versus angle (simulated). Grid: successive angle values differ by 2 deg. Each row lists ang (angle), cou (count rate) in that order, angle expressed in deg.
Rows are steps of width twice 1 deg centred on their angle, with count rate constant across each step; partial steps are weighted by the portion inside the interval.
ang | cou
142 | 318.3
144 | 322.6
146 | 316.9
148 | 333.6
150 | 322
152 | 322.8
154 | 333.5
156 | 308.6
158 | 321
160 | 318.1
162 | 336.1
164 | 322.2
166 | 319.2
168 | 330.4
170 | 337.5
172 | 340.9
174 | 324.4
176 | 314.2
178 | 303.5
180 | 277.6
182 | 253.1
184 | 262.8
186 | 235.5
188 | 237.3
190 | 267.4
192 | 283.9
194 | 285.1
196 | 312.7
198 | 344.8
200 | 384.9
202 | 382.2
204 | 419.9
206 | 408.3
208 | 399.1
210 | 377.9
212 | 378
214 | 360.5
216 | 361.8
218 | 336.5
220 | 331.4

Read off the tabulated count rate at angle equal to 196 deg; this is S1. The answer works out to 312.7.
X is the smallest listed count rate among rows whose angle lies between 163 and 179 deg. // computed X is 303.5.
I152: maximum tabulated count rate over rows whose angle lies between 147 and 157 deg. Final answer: 333.6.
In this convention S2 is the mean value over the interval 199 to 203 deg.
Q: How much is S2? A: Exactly 384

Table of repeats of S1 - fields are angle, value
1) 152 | 322.8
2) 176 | 314.2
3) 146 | 316.9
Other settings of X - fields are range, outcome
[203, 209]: 399.1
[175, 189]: 235.5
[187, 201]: 237.3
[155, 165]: 308.6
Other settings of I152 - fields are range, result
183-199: 344.8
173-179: 324.4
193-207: 419.9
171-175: 340.9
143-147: 322.6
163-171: 337.5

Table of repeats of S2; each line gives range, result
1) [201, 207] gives 403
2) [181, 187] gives 250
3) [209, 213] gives 378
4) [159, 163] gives 327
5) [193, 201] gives 332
